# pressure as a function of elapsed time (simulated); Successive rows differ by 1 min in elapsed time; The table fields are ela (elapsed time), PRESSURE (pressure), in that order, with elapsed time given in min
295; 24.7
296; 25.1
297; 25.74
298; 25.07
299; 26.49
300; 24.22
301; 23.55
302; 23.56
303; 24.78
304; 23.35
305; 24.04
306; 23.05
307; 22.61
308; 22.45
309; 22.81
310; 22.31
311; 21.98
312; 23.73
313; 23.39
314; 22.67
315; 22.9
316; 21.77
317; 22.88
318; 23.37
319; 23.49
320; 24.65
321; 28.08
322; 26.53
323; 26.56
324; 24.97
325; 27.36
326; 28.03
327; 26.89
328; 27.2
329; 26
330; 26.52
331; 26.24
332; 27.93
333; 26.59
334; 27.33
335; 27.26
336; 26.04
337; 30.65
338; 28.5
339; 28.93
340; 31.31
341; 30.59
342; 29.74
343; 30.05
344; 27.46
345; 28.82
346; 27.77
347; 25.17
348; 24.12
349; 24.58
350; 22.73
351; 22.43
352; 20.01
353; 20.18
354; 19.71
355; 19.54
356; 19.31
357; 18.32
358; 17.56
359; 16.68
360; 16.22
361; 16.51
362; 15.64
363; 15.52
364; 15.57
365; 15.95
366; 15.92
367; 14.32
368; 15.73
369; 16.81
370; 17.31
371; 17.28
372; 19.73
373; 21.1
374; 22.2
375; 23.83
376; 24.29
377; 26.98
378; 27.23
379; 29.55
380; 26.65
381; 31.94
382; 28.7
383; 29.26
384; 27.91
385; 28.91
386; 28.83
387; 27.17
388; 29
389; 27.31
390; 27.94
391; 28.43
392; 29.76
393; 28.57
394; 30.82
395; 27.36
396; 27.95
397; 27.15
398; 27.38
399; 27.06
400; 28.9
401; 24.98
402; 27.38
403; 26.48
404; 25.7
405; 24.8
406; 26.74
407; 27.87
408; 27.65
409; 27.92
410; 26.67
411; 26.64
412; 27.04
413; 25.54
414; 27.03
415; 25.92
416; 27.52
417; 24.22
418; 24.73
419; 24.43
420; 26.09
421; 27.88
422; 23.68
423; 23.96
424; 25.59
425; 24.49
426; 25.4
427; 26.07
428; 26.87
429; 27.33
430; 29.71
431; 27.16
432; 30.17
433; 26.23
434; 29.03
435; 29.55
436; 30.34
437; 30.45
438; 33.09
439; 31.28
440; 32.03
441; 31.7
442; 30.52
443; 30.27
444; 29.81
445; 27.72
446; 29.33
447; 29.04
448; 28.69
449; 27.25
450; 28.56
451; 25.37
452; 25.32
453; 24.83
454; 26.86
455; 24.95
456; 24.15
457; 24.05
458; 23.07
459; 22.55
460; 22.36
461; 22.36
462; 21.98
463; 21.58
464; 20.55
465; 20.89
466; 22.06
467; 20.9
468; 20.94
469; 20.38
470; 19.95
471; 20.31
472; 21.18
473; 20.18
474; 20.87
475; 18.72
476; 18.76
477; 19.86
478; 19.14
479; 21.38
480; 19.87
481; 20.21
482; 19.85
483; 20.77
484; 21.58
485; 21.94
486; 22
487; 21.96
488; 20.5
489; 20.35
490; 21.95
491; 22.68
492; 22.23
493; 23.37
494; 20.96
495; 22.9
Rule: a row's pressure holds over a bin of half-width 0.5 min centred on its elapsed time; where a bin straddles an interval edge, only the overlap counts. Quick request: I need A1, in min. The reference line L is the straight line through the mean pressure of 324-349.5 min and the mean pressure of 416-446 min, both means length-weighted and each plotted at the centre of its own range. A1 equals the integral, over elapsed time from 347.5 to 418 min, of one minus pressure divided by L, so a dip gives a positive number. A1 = 9.6 min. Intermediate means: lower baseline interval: 27.6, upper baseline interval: 27.9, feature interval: 24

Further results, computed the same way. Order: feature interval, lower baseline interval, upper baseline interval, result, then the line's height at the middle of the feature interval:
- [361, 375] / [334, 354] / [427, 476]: 4.7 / 26.3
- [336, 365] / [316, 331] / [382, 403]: 4.0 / 26.7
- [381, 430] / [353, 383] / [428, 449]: -4.0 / 25.2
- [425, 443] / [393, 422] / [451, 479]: -3.4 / 24.5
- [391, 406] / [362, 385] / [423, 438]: -1.8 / 24.5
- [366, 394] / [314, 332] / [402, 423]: 1.0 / 25.9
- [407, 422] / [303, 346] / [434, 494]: -1.0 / 24.7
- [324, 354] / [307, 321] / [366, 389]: -3.9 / 23.5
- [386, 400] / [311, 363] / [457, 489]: -3.2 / 23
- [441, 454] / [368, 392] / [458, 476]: -3.6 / 22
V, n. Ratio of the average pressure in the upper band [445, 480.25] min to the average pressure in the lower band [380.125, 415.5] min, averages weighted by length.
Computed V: 0.8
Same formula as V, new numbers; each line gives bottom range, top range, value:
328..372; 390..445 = 1.22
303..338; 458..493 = 0.84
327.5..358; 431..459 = 1.10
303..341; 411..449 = 1.09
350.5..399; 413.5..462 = 1.17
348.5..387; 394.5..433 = 1.24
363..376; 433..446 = 1.67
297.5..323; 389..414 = 1.15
